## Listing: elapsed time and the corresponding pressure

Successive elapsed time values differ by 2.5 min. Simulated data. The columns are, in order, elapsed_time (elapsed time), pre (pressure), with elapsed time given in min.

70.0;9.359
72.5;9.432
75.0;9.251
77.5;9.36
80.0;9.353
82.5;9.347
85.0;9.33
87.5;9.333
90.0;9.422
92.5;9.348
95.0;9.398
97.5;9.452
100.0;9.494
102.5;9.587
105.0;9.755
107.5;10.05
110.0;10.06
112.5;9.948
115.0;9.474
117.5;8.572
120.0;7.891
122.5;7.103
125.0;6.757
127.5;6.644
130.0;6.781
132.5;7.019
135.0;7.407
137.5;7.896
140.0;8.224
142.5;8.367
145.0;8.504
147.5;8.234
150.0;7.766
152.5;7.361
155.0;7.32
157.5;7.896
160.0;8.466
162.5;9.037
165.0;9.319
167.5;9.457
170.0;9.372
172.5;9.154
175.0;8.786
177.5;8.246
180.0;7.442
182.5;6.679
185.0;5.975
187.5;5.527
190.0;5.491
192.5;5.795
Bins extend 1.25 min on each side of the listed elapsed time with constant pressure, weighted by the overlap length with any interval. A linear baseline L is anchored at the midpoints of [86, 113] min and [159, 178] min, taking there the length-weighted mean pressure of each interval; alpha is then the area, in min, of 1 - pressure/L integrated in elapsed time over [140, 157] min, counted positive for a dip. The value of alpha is 2.3 min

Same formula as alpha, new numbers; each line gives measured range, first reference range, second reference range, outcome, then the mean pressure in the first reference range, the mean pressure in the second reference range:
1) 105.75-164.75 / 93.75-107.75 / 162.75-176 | 7.83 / 9.59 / 9.21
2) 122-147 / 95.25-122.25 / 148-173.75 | 3.96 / 9.34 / 8.51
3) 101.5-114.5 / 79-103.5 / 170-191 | -1.23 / 9.41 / 7.31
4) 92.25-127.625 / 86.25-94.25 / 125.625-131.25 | -4.20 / 9.37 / 6.72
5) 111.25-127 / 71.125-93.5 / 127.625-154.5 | 0.22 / 9.35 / 7.7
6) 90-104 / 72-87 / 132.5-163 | -0.73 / 9.34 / 7.97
